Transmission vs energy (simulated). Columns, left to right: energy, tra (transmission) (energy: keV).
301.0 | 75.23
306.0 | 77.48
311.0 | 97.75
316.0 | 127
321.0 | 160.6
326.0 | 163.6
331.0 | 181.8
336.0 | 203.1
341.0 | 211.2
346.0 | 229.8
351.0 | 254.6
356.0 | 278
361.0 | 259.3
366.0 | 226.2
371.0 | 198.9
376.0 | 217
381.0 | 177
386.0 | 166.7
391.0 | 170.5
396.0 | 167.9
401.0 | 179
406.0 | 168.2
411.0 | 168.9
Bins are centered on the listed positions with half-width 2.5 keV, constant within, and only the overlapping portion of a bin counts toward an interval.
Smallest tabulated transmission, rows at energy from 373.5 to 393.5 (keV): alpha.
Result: 166.7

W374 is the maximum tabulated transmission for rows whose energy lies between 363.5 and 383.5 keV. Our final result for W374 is 226.2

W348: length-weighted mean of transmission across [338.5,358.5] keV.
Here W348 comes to 243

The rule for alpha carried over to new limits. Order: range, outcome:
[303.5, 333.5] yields 77.48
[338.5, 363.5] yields 211.2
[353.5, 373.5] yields 198.9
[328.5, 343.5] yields 181.8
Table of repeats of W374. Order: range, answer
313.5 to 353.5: 254.6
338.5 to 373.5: 278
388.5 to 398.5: 170.5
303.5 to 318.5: 127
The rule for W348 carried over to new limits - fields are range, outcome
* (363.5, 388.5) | 197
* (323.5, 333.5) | 173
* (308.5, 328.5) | 137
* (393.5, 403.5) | 173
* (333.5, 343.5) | 207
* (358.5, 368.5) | 243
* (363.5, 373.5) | 213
